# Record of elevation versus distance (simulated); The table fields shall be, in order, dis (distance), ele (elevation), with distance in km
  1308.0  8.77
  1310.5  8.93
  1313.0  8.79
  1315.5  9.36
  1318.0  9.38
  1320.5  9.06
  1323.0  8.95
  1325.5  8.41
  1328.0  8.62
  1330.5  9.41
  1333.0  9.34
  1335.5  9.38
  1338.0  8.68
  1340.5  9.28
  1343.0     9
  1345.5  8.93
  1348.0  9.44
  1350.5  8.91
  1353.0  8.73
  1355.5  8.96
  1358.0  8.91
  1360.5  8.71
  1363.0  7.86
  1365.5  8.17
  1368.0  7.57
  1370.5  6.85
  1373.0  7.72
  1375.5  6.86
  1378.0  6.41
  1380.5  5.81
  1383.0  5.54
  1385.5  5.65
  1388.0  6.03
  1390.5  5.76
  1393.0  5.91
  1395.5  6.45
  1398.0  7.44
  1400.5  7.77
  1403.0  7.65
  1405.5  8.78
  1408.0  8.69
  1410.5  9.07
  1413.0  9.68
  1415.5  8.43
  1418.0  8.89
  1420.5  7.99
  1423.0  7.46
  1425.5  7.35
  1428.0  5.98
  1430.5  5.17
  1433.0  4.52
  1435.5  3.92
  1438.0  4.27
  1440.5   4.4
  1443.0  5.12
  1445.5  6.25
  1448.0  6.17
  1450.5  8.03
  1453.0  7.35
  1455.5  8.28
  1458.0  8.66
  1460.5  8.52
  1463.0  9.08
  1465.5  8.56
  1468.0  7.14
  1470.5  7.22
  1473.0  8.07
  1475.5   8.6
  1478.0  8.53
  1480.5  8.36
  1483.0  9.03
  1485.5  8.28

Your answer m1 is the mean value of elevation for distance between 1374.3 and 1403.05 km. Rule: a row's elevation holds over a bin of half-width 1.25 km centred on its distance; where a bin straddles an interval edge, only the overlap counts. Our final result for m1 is 6.39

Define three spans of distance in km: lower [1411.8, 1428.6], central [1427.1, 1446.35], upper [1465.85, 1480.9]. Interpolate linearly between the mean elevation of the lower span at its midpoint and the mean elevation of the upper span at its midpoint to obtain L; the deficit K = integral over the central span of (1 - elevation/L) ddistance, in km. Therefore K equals 7.5 km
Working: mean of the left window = 8.04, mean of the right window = 8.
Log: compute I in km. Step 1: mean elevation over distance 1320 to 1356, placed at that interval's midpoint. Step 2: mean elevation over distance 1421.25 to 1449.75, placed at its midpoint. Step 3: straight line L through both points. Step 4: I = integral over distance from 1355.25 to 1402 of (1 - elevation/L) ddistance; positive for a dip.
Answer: 3.48 km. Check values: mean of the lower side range 9.01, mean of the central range 7.04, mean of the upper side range 5.6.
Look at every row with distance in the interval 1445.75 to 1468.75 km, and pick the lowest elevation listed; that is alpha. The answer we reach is 6.17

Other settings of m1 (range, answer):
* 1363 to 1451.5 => 6.8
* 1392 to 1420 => 8.09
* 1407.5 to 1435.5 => 7.37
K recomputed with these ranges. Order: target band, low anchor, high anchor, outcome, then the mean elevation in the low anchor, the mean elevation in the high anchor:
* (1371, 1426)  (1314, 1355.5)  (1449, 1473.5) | 7.82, 9.05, 8.07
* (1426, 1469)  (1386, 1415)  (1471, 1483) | 8.08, 7.54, 8.38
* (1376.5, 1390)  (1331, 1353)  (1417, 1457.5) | 3.44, 9.11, 6.35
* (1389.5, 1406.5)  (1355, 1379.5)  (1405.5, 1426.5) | 2.30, 7.75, 8.48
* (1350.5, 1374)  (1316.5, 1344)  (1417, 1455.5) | 0.01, 9.05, 6.24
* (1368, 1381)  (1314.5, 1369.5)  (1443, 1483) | 2.61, 8.85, 7.87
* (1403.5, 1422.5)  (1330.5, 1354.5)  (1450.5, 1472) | -0.43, 9.09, 8.1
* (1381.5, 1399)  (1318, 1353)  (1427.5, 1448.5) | 1.98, 9.03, 5.02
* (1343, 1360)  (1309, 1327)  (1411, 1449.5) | -1.56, 8.97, 6.44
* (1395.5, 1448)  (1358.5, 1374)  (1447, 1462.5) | 6.57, 7.87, 7.92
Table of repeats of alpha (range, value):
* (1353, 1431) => 5.17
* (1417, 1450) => 3.92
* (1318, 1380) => 6.41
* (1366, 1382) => 5.81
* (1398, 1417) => 7.44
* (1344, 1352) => 8.91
